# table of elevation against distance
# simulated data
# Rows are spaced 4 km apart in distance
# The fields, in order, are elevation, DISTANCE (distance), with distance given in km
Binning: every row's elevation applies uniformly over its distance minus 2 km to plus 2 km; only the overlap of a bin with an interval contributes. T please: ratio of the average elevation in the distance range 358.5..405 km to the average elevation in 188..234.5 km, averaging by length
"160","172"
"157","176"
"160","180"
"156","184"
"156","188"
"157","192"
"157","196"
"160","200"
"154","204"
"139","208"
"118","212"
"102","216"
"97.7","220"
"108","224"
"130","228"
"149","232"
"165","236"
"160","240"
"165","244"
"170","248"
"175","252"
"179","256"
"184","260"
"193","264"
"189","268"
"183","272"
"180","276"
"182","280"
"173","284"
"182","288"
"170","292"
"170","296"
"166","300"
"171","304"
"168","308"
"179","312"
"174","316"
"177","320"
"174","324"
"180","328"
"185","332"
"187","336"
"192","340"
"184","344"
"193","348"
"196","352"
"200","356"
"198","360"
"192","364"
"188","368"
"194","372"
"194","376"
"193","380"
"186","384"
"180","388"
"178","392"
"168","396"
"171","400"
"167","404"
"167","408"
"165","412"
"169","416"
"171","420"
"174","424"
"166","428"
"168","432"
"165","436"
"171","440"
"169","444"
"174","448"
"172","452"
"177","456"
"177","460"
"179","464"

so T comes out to 1.4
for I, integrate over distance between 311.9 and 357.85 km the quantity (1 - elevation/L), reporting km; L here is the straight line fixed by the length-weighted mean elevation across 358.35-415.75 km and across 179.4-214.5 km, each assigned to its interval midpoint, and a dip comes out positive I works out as -3.4 km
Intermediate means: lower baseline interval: 150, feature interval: 185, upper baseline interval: 181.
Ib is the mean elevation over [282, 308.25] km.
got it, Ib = 172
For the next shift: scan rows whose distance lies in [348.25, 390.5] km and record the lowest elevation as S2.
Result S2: 180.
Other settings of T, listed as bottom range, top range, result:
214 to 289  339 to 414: 1.14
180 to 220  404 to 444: 1.18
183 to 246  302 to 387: 1.31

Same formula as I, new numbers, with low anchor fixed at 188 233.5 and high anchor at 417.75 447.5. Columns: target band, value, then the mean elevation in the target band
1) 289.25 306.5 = -2.5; 170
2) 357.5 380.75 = -4.9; 193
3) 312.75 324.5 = -1.9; 176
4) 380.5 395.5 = -1.7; 181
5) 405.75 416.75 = 0.0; 167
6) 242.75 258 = -3.4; 173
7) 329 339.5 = -2.2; 186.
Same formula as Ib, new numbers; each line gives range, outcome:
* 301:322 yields 173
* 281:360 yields 181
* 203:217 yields 128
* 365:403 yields 183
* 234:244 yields 163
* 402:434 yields 168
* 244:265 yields 178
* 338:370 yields 193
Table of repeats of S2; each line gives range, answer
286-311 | 166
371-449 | 165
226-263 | 130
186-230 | 97.7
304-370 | 168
